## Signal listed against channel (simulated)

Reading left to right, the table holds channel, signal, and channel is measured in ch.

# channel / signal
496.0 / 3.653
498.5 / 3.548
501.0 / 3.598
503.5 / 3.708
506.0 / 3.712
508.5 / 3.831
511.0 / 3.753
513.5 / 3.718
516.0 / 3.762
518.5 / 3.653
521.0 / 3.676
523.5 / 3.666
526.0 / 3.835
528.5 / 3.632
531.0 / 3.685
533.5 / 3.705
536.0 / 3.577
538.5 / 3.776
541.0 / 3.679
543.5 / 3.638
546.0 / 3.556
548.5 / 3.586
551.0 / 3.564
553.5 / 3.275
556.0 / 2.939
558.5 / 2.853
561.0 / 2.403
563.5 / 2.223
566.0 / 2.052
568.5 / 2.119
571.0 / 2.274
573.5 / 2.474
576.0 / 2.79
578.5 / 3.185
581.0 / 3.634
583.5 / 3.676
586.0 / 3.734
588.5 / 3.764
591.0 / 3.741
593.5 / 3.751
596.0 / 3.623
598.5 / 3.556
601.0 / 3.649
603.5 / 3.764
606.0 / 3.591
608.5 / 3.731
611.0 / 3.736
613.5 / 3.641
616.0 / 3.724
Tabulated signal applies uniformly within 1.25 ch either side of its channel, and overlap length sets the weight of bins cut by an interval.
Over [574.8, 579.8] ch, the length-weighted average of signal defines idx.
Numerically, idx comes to 3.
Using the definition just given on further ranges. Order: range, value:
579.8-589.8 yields 3.7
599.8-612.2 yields 3.69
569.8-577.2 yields 2.51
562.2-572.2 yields 2.17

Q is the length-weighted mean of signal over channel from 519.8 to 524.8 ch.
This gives 3.67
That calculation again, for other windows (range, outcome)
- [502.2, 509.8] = 3.75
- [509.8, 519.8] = 3.72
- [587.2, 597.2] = 3.72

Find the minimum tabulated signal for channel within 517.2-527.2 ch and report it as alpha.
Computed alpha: 3.653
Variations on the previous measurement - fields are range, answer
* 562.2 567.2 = 2.052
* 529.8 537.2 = 3.577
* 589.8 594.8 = 3.741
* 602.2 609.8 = 3.591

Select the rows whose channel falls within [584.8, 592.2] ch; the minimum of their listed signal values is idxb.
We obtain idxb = 3.734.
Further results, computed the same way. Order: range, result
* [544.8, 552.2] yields 3.556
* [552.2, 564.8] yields 2.223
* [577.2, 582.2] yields 3.185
